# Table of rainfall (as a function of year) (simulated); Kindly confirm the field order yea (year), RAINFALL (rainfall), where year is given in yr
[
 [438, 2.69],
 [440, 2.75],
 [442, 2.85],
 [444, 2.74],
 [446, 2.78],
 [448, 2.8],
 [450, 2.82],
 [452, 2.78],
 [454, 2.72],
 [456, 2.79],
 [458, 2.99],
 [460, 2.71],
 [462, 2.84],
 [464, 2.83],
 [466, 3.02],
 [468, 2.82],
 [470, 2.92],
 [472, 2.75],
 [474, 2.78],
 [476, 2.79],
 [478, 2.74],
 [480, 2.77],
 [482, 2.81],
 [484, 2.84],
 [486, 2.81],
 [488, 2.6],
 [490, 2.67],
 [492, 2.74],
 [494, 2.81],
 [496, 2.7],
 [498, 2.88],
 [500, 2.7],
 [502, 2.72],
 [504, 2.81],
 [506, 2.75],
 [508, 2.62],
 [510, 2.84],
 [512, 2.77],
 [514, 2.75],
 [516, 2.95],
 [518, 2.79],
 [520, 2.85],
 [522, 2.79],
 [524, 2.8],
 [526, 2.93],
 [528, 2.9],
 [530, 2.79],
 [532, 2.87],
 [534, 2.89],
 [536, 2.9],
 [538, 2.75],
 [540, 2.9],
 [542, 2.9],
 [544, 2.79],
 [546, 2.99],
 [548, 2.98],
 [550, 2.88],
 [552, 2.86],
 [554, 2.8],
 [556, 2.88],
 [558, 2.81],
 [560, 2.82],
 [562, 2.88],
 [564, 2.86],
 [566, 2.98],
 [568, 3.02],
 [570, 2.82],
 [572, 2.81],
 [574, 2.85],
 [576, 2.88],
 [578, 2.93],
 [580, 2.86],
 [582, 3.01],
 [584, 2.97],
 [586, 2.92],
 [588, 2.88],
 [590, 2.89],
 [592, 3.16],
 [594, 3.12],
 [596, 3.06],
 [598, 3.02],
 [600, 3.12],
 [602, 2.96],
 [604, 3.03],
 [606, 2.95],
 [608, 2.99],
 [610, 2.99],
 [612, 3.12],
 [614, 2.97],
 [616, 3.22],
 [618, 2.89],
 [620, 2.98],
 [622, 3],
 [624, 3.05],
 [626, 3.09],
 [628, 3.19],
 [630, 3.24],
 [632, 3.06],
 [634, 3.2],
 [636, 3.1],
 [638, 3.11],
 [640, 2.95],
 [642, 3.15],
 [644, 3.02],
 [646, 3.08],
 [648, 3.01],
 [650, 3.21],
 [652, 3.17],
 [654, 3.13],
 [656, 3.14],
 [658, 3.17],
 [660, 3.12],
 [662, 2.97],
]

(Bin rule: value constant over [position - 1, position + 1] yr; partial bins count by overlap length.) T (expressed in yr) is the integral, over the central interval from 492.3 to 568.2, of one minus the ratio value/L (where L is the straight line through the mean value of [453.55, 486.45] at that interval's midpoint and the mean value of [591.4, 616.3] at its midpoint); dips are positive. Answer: 2.25 yr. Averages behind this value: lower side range 2.82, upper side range 3.05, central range 2.84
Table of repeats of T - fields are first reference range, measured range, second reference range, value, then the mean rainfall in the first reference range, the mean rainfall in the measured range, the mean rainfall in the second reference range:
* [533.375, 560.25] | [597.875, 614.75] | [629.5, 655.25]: 0.0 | 2.87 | 3.02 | 3.11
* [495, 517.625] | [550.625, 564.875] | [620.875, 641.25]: 0.3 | 2.77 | 2.85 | 3.1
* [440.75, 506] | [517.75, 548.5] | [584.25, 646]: 0.4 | 2.79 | 2.86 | 3.05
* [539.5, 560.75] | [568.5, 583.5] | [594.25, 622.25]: 0.3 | 2.87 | 2.89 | 3.02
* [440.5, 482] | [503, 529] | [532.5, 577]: 0.3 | 2.81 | 2.81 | 2.87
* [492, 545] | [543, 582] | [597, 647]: 0.5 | 2.81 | 2.88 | 3.06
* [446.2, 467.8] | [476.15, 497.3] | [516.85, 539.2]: 0.6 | 2.83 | 2.75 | 2.84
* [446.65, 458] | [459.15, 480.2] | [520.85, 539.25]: -0.1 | 2.8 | 2.82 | 2.85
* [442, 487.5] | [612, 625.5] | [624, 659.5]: 0.2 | 2.81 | 3.03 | 3.12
